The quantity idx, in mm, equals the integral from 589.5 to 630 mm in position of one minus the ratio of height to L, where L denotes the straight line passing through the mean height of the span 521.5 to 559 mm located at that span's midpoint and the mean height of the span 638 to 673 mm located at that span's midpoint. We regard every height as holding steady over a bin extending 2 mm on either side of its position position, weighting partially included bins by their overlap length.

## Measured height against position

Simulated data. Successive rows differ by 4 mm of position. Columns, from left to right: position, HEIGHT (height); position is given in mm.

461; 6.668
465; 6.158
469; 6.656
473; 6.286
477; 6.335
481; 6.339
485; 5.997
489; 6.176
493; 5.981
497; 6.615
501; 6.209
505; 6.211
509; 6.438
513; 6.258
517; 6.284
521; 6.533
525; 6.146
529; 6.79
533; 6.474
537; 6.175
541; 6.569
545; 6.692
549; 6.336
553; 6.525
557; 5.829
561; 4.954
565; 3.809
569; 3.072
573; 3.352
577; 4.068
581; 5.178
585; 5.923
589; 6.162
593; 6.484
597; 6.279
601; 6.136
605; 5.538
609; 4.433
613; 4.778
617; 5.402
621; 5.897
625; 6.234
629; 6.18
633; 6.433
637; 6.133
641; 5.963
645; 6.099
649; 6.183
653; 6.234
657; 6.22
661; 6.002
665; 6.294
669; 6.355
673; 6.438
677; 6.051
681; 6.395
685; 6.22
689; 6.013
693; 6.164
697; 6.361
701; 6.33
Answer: 3.4 mm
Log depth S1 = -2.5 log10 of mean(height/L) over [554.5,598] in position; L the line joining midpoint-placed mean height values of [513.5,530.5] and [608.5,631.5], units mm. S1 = 0.19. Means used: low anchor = 6.41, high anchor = 5.58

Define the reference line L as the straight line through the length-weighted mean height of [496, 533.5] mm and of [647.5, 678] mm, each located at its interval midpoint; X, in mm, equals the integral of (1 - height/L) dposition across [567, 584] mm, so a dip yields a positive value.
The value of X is 6.15 mm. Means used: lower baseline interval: 6.39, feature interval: 4.04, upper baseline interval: 6.23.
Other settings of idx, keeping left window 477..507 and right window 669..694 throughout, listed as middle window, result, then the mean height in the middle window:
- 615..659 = 1.0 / 6.09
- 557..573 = 5.4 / 4.11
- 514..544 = -1.0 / 6.43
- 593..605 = 0.2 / 6.14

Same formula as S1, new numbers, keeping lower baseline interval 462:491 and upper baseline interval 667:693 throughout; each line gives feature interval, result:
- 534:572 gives 0.139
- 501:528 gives -0.007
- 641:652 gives 0.023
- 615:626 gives 0.080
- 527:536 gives -0.051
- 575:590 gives 0.186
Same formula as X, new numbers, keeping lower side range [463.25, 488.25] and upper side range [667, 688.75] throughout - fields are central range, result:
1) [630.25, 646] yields 0.28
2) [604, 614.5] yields 2.36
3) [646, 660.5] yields 0.21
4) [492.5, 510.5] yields -0.07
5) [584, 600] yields 0.14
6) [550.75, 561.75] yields 0.71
